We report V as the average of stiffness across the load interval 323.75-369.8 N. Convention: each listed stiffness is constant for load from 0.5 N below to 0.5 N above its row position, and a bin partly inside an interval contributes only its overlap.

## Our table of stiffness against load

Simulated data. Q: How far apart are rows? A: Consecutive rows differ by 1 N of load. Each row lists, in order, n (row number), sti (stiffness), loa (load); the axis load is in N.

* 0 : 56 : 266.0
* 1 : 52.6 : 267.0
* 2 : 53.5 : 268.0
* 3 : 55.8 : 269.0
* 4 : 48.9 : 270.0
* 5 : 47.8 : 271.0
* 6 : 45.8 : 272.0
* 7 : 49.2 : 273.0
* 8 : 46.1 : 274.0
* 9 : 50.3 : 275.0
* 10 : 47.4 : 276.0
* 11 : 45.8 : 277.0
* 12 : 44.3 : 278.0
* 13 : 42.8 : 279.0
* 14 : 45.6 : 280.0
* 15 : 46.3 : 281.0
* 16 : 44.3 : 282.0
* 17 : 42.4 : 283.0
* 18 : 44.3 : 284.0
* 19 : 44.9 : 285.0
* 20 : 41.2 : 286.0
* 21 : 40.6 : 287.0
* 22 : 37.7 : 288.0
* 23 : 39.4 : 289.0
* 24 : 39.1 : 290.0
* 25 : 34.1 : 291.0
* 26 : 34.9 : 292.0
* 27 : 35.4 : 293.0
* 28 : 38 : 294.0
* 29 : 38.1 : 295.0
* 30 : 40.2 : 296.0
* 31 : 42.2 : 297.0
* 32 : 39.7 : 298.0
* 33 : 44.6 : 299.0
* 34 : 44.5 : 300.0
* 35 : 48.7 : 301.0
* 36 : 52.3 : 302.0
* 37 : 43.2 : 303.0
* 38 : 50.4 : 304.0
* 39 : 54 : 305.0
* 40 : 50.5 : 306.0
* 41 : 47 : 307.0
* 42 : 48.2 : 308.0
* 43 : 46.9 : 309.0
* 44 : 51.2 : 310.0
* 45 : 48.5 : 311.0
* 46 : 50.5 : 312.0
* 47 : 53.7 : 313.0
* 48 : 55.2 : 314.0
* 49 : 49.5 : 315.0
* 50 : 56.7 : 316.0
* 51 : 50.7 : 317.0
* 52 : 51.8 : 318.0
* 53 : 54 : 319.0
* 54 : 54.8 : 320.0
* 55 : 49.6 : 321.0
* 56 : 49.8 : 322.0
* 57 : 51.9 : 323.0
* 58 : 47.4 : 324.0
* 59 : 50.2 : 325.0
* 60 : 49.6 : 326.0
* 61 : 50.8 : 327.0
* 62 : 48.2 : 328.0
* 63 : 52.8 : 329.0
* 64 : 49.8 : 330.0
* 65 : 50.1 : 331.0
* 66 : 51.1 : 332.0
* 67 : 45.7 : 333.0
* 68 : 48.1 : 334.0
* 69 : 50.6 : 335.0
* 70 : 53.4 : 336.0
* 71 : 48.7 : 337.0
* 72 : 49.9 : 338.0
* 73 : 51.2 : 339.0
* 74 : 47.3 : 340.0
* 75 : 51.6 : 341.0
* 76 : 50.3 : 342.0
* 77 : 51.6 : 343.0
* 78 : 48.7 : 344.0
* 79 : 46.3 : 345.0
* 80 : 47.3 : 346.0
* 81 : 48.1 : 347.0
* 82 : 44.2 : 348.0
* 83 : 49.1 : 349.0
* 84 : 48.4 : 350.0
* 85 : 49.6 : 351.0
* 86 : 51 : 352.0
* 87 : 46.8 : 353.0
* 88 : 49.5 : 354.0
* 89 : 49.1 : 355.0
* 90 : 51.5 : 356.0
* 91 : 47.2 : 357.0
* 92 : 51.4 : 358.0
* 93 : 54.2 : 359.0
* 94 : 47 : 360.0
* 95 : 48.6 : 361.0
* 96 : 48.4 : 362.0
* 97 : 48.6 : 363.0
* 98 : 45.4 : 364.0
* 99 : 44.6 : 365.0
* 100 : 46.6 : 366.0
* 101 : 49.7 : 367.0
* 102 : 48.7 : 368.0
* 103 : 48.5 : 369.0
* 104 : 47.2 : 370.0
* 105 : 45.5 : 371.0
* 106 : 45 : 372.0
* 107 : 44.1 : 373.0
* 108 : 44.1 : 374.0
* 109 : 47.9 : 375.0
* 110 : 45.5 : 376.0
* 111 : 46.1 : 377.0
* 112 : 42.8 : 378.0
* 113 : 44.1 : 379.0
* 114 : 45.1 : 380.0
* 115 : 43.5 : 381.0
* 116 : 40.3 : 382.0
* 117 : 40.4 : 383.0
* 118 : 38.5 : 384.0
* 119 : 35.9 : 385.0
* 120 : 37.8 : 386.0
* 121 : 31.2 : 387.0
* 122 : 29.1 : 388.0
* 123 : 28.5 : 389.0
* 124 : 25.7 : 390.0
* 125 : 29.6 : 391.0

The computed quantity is 49.1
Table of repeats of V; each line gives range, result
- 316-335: 50.5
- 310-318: 52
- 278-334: 46.6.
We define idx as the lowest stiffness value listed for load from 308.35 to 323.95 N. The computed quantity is 46.9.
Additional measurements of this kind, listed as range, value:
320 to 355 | 44.2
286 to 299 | 34.1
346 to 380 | 42.8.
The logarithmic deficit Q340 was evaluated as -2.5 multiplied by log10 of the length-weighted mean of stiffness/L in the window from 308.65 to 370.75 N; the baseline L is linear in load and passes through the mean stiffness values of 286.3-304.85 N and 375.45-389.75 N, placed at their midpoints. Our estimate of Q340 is -0.23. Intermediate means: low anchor 41.5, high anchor 39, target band 49.6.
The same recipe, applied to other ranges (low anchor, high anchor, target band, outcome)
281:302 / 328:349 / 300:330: -0.12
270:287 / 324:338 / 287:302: 0.17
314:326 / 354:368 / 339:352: 0.02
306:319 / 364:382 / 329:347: -0.02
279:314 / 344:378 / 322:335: -0.08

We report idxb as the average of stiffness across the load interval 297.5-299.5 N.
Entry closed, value 42.2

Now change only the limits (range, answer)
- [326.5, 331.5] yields 50.3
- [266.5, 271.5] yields 51.7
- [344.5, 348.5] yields 46.5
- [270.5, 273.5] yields 47.6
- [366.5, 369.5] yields 49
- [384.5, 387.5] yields 35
